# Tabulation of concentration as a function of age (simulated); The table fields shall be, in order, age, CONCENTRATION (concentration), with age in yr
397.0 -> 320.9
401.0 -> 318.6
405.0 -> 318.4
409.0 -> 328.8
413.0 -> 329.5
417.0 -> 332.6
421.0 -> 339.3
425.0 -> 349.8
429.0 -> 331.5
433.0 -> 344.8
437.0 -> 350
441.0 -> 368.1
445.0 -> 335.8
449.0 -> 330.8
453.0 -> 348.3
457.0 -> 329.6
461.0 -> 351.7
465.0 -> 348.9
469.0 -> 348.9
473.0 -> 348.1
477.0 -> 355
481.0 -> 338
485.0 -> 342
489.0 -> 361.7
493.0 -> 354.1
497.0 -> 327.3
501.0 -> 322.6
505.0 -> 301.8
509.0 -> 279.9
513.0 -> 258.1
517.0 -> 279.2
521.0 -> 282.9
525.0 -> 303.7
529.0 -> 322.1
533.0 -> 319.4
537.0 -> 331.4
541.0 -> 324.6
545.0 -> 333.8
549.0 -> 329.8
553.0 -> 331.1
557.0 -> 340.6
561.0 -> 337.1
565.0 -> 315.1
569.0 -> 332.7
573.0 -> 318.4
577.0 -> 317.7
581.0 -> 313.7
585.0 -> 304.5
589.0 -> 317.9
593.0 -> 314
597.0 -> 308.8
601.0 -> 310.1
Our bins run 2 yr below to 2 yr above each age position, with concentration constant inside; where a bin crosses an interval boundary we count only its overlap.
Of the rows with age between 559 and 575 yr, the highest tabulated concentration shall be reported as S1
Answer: 337.1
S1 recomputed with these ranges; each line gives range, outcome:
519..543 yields 331.4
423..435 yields 349.8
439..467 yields 368.1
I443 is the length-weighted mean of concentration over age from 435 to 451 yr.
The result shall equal 346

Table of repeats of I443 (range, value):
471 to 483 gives 347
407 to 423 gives 333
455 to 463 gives 341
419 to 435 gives 341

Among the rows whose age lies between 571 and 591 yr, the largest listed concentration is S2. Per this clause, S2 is 318.4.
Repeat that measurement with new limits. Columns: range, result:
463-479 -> 355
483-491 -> 361.7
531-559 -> 340.6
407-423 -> 339.3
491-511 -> 354.1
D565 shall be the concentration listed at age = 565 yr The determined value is 315.1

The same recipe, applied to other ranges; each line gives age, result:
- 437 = 350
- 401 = 318.6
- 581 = 313.7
